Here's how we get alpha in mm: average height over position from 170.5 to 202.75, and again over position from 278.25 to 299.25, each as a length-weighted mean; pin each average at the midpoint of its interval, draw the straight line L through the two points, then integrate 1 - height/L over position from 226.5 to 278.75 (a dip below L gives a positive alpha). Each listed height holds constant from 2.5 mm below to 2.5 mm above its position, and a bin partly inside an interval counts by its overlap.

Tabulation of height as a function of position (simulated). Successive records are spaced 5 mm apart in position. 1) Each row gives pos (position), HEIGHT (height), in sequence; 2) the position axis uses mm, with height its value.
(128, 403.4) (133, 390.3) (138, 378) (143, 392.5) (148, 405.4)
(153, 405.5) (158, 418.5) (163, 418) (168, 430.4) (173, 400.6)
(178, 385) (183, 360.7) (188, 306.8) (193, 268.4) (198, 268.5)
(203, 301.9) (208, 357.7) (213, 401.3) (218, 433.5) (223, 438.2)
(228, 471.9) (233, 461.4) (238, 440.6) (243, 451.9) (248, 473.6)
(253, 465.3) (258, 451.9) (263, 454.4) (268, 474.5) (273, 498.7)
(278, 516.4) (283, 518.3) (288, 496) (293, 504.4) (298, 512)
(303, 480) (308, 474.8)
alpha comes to -2.7 mm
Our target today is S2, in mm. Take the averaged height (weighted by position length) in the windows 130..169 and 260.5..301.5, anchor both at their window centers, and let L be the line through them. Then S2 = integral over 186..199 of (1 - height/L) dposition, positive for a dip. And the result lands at 4.6 mm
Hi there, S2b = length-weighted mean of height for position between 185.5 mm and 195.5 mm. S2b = 288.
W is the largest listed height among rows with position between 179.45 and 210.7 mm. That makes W 360.7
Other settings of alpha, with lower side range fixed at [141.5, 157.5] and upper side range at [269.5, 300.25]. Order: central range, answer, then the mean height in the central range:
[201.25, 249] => 4.0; 424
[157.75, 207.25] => 8.6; 353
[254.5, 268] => 0.8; 458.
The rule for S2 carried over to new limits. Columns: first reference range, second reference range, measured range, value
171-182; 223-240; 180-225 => 7.83 mm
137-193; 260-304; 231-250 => 0.00 mm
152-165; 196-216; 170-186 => 0.07 mm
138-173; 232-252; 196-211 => 4.20 mm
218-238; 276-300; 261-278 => 0.33 mm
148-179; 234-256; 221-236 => -0.30 mm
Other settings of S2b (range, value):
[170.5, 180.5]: 393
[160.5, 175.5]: 416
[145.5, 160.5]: 410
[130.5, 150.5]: 392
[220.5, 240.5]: 453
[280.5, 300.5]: 508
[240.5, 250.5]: 463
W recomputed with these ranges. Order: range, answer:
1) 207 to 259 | 473.6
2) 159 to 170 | 430.4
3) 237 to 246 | 451.9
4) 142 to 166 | 418.5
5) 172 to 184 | 400.6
